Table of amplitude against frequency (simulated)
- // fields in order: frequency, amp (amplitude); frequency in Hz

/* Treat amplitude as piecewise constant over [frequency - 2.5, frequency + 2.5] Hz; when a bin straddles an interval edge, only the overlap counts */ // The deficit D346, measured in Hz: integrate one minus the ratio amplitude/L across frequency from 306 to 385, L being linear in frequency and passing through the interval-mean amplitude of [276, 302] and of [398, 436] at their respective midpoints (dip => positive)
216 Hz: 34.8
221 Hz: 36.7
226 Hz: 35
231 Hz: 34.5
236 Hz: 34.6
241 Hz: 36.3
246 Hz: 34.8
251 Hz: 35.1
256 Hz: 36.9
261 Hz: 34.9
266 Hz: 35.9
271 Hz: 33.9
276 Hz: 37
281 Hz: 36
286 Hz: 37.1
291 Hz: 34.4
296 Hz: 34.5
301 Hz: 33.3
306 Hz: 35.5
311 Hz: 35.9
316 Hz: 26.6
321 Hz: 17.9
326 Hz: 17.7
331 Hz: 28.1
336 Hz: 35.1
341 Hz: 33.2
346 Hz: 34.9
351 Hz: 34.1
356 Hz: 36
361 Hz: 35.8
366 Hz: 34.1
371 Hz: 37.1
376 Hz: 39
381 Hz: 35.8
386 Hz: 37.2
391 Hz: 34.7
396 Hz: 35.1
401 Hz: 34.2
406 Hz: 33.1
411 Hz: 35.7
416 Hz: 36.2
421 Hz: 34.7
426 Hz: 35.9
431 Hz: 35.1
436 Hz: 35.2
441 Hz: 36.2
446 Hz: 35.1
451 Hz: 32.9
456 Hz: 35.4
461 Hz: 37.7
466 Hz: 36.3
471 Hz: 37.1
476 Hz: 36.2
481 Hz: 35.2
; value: 6.5 Hz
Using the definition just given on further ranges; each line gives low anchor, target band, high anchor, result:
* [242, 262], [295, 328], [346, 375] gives 6.4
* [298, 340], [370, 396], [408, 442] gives -2.9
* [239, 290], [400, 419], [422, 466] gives 0.4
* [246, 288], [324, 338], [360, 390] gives 3.5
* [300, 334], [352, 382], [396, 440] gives -4.6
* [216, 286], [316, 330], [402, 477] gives 5.9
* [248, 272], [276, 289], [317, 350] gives -1.3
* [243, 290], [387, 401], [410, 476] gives 0.3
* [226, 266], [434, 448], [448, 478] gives 0.1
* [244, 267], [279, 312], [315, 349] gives -3.9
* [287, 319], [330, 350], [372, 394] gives 0.9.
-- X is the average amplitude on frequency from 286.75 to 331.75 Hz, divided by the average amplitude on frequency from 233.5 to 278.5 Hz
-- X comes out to 0.8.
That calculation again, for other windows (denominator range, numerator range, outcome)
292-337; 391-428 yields 1.19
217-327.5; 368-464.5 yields 1.06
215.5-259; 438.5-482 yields 1.01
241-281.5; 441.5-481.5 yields 1.01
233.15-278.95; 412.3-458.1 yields 0.99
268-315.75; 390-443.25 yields 1.01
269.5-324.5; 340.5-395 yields 1.09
